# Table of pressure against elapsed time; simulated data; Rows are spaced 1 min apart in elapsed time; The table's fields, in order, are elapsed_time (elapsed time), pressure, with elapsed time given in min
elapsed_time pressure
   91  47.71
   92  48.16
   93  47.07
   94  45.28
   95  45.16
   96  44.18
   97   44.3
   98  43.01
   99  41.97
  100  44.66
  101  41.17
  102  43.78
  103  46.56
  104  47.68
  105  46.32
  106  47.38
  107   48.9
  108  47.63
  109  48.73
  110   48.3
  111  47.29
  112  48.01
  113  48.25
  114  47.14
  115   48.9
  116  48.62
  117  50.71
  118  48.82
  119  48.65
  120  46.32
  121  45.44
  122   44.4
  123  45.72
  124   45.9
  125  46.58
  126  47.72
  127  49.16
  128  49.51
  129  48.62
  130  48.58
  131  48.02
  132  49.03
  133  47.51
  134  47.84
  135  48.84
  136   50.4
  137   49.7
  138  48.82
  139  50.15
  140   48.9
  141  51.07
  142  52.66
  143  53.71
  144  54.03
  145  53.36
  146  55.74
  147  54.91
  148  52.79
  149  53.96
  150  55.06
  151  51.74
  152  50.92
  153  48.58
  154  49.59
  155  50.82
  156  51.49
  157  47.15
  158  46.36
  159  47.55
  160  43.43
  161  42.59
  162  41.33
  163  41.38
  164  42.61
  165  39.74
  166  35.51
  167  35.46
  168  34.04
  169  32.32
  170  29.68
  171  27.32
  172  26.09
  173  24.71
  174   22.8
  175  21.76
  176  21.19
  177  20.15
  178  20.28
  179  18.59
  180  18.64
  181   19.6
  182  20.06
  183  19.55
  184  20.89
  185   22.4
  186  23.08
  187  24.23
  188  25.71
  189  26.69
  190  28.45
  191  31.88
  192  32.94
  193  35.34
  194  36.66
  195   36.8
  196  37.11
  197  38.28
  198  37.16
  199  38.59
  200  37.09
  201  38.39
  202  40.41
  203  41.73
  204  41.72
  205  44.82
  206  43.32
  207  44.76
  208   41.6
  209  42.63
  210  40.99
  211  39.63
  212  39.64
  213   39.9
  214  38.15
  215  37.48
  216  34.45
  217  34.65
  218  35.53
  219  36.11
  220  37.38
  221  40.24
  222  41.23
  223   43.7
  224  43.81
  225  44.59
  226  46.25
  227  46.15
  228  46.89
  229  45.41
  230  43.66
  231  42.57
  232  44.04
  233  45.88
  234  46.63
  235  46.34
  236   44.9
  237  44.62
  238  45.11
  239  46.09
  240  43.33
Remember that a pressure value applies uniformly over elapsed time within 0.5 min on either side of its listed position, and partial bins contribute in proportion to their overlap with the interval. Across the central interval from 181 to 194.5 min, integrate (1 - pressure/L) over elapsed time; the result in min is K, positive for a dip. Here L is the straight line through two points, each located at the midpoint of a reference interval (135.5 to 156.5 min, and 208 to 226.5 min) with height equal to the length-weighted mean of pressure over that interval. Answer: 5.5 min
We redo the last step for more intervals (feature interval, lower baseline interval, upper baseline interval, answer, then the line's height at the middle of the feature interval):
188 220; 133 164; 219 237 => 5.6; 45.6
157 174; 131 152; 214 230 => 4.1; 48.3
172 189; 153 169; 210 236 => 8.3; 42.6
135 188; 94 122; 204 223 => 5.6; 43.1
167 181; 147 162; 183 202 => 5.5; 40.3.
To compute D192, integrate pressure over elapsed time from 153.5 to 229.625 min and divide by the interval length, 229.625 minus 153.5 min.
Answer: 35.8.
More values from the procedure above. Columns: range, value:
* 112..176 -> 45.4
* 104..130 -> 47.7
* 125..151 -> 50.7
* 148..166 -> 47.1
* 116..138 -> 48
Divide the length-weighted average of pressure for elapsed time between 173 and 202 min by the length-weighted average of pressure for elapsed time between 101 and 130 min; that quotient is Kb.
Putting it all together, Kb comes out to 0.59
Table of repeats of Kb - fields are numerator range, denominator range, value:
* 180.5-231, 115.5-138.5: 0.76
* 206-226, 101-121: 0.84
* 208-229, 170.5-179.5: 1.80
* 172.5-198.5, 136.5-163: 0.53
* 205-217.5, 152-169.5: 0.93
